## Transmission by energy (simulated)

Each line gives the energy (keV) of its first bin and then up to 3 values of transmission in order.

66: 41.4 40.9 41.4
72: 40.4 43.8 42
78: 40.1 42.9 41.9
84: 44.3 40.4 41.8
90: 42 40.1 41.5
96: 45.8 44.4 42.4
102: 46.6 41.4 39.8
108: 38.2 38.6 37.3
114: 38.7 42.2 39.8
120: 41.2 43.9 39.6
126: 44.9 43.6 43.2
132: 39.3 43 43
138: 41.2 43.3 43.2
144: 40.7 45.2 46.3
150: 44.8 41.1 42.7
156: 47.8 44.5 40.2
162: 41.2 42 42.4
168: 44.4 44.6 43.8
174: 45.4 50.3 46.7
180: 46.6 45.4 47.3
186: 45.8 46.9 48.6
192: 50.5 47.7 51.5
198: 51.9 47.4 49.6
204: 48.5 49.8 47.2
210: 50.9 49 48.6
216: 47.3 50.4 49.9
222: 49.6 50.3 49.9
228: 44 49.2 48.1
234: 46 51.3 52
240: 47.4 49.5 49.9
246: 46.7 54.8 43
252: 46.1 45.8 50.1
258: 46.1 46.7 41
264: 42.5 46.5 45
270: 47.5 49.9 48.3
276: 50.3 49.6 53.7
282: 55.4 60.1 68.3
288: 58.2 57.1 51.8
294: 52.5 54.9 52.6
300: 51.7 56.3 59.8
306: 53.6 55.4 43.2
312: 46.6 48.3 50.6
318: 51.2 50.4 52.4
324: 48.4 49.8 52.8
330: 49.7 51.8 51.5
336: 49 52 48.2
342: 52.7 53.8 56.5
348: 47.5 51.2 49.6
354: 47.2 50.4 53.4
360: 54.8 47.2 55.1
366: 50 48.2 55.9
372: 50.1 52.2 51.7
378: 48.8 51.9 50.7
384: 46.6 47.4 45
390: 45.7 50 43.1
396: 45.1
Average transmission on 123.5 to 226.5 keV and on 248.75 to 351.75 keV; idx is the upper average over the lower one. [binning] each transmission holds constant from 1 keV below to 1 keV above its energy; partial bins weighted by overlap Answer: 1.11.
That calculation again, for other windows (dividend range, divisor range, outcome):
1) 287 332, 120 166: 1.22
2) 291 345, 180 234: 1.06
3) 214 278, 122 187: 1.09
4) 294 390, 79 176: 1.20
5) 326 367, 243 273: 1.09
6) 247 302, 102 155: 1.21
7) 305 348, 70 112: 1.21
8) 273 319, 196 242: 1.09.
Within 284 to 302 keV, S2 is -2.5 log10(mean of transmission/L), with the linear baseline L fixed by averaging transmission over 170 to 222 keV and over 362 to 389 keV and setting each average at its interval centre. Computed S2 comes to -0.14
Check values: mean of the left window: 48.2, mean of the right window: 50.2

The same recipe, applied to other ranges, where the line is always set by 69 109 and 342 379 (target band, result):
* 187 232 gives -0.06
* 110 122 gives 0.08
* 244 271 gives 0.03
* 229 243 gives -0.04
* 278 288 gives -0.19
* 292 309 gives -0.11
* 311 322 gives 0.00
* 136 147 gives 0.03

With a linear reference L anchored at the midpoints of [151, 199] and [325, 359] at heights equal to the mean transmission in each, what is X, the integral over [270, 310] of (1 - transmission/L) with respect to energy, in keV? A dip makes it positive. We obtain -3.9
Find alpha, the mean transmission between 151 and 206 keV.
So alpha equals 46.2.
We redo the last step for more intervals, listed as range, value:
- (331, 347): 51.9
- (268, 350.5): 52.2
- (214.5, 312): 50.4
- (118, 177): 43.3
